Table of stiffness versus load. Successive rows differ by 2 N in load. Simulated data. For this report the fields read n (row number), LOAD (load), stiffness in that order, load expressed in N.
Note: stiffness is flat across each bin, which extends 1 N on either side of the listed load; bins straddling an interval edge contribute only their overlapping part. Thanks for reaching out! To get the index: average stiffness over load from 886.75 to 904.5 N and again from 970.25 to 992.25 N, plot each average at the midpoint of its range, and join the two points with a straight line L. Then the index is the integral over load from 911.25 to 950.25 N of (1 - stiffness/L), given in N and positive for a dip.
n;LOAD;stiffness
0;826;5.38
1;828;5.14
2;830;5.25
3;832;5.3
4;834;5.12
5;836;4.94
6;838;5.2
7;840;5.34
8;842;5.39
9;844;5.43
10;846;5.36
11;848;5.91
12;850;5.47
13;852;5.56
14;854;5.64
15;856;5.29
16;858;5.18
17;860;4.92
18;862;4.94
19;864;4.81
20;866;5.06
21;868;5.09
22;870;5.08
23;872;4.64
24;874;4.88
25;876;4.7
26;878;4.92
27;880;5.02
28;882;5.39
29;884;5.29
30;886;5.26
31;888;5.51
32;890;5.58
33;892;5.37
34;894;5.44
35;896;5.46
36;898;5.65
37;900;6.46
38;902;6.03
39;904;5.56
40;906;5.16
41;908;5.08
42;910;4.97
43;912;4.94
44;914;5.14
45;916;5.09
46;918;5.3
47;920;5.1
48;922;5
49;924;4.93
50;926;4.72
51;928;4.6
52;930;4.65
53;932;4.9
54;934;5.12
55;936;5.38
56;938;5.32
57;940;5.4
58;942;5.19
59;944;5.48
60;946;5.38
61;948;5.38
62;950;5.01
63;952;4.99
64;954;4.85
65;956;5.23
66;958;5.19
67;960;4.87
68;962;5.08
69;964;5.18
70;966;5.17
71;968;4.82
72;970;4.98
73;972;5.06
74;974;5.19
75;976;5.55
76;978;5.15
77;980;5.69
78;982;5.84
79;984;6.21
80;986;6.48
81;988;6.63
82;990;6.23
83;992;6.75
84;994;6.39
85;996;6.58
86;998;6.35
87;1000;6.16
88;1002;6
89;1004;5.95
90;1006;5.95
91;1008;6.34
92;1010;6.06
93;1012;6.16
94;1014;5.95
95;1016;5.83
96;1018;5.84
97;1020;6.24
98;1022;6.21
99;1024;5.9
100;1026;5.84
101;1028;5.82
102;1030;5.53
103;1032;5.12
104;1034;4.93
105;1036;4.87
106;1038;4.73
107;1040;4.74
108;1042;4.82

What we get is 4.3 N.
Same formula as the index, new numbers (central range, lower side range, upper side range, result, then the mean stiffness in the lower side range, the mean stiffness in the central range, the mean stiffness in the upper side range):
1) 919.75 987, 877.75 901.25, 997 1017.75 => 6.79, 5.47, 5.21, 6.07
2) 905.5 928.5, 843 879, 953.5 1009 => 1.74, 5.16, 5.01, 5.72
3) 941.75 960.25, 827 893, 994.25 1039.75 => 1.33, 5.21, 5.17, 5.83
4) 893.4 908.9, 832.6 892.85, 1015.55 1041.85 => -1.00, 5.21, 5.61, 5.48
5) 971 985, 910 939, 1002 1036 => -0.13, 5.01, 5.53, 5.83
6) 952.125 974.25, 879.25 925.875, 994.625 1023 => 2.79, 5.33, 5.05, 6.12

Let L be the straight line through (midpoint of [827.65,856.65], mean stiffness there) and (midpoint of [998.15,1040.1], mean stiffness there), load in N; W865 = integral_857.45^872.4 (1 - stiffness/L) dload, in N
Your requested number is 1.2 N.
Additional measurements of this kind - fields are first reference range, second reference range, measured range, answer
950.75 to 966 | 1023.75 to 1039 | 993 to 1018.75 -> -4.4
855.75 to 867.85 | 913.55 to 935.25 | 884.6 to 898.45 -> -1.3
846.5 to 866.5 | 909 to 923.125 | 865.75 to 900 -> -0.3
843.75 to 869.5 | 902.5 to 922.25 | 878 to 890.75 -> -0.2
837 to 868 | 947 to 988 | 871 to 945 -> 1.4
